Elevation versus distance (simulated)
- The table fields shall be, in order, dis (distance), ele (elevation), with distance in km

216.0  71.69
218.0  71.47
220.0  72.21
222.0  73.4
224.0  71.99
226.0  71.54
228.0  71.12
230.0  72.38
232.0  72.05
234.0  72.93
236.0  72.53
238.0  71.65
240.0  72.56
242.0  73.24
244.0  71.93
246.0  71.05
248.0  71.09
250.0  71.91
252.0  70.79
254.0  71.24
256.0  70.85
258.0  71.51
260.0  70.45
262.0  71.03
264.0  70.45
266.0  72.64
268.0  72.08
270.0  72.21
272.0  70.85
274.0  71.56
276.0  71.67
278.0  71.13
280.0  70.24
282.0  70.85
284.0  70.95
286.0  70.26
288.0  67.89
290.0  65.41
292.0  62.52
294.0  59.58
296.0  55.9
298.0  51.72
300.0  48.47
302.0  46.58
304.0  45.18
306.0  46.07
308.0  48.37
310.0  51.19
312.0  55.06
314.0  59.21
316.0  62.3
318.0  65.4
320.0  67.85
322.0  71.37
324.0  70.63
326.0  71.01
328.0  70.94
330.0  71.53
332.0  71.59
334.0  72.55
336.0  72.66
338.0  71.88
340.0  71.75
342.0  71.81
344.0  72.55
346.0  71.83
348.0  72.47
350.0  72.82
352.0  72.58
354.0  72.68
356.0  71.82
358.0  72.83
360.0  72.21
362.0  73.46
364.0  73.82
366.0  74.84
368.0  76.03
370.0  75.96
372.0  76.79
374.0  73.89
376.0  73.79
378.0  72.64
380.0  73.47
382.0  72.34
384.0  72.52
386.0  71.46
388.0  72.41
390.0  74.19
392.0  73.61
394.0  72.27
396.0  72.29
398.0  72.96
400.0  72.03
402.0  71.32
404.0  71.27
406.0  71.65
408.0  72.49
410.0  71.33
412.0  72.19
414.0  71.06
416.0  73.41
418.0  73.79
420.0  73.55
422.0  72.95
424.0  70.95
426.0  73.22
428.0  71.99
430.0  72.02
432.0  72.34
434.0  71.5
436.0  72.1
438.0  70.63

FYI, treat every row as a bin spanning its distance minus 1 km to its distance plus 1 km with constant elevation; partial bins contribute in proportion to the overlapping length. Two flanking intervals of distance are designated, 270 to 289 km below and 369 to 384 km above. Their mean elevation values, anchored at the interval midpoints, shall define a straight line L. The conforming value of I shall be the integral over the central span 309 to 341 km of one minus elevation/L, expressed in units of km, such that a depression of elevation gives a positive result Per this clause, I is 2.2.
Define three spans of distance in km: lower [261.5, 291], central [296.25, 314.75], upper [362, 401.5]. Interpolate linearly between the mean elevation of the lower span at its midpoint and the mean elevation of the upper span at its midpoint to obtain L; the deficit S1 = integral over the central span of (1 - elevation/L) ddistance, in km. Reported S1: 5.47 km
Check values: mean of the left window 70.6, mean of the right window 73.5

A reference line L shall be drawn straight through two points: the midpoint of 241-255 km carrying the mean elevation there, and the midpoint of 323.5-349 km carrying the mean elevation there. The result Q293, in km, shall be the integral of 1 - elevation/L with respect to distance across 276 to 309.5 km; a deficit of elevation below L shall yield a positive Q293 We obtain 5.61 km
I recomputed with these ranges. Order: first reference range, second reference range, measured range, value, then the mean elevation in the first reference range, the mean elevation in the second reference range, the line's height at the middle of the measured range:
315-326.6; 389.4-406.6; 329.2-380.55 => -2.3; 68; 72.4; 69.9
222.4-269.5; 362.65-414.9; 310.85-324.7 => 1.6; 71.7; 73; 72.4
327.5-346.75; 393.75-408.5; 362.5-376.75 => -0.6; 71.9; 72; 72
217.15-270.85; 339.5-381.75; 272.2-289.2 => 0.4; 71.8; 73.3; 72.3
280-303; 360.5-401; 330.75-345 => -0.9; 61.3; 73.5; 67.7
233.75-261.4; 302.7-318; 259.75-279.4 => -1.9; 71.7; 53.2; 65.2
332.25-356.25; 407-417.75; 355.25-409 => -0.7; 72.3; 72.2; 72.2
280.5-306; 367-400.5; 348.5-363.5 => -0.8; 59.3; 73.5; 69.1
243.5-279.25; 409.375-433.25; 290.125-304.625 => 3.6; 71.3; 72.4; 71.6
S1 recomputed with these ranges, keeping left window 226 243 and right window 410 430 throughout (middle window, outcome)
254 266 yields 0.2 km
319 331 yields 0.3 km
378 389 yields 0.0 km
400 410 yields 0.1 km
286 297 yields 1.4 km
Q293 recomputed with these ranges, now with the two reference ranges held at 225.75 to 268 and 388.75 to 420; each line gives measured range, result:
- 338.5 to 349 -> 0.01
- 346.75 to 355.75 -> -0.05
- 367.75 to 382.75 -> -0.42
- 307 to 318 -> 2.42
